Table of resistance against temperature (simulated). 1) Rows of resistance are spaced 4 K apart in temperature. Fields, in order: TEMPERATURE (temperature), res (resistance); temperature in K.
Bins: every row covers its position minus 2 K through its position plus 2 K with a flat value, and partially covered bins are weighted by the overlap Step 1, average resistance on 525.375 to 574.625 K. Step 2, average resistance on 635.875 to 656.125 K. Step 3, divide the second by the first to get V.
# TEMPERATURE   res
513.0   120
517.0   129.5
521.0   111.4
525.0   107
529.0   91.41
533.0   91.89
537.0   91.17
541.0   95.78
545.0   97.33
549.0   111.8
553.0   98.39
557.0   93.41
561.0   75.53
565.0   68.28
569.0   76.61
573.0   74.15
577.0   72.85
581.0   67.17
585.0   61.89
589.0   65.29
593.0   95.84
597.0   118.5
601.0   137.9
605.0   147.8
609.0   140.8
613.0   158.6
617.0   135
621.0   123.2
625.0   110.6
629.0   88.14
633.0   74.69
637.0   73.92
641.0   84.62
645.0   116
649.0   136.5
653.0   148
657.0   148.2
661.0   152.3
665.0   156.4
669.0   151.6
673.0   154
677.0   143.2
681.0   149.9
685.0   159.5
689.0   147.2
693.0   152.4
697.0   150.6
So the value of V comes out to 1.3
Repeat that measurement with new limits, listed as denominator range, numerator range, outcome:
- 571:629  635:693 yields 1.29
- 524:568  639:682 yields 1.52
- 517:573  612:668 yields 1.30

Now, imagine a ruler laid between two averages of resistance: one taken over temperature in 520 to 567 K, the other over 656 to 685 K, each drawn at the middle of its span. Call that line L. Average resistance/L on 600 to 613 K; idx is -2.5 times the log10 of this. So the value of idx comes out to -0.18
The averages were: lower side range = 94.1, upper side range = 151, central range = 145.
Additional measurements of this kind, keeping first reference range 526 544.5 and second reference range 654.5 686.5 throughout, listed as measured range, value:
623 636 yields 0.43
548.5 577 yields 0.25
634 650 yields 0.38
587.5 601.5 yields 0.17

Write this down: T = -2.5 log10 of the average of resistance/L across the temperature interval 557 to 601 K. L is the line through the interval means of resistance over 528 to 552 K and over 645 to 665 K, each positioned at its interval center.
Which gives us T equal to 0.36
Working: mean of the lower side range 96.9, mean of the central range 81.1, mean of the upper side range 144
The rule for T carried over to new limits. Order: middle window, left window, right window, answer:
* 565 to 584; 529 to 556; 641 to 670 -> 0.46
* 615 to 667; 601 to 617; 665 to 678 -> 0.24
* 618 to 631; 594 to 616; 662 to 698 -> 0.28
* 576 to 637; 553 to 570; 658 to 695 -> 0.03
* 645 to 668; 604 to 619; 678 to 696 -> 0.03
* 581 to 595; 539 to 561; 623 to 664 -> 0.38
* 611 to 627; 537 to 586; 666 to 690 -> -0.13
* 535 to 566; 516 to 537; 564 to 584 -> -0.06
